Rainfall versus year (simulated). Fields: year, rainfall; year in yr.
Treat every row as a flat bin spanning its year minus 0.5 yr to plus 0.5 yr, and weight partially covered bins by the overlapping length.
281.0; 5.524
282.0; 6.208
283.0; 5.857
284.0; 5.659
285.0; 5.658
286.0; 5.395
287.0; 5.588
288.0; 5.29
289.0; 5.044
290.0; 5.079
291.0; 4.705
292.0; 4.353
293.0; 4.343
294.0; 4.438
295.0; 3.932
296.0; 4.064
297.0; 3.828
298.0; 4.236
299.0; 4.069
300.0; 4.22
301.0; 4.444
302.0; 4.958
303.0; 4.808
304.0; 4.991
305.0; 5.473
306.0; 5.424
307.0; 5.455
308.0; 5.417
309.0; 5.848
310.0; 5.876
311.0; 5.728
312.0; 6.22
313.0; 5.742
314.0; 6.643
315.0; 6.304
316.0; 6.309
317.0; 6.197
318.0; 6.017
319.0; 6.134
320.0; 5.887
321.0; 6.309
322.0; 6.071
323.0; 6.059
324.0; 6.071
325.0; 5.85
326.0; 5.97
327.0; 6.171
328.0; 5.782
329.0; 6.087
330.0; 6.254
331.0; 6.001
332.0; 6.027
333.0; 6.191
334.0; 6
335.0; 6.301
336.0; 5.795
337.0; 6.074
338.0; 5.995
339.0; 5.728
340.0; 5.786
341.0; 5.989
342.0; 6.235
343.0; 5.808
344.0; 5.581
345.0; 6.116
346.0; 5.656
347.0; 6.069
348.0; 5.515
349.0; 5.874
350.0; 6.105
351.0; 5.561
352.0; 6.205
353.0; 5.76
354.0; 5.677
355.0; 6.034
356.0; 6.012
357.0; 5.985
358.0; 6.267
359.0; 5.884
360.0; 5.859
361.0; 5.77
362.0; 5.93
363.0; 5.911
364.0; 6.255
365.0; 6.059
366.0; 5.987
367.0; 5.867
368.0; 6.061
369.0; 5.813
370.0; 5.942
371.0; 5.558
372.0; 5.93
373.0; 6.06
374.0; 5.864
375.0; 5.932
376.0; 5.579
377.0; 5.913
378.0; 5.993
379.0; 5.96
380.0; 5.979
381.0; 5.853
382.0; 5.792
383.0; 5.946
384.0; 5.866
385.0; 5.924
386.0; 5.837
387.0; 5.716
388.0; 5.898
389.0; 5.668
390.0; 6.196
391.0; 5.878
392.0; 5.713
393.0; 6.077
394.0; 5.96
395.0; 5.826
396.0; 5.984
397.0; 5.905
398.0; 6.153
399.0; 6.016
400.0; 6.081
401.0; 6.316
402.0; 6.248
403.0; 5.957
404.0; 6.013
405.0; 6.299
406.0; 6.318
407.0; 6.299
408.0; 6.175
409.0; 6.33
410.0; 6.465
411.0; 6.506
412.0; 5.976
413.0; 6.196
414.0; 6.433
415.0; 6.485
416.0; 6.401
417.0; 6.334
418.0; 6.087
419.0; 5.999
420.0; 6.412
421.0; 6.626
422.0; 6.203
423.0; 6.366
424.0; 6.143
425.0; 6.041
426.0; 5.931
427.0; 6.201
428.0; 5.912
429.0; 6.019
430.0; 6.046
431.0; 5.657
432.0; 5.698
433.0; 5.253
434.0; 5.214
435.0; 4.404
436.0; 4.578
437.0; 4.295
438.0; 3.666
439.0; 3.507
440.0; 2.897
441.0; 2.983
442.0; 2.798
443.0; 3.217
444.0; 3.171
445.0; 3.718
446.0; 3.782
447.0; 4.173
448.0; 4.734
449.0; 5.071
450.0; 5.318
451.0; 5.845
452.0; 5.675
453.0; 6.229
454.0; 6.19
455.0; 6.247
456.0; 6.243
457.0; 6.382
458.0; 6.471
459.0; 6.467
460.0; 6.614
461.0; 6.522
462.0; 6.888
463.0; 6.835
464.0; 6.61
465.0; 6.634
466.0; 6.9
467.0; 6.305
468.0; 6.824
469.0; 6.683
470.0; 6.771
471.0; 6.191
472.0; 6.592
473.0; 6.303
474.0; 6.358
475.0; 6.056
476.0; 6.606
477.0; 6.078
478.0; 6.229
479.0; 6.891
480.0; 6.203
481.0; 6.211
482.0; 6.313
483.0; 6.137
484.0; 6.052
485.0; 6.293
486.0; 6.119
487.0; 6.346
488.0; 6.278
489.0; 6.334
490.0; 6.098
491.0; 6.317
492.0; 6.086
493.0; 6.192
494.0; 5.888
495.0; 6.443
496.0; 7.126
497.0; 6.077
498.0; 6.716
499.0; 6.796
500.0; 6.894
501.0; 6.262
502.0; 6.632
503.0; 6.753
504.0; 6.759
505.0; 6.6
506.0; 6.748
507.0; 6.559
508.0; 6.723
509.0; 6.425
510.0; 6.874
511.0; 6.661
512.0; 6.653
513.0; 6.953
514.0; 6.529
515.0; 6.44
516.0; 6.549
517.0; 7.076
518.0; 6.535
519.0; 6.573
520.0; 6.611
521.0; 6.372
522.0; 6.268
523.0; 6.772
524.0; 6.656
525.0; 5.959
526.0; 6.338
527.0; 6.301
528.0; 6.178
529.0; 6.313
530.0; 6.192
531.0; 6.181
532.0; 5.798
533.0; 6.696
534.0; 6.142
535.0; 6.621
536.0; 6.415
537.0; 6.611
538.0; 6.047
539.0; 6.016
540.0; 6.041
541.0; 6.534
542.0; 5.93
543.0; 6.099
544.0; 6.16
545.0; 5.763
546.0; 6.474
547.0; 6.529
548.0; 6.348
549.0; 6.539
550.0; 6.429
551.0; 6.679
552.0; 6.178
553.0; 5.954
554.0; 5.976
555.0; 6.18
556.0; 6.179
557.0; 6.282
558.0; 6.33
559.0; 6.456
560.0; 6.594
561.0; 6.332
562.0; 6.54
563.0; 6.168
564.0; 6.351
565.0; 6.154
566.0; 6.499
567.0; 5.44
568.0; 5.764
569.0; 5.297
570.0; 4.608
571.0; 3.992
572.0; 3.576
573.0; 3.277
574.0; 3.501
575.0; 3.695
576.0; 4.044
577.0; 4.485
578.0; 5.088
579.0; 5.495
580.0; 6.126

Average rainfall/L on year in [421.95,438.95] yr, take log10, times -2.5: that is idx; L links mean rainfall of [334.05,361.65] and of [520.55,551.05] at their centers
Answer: 0.12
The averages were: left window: 5.91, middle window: 5.44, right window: 6.3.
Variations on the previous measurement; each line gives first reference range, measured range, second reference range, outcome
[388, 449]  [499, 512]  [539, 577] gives -0.177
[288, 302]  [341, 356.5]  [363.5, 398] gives -0.103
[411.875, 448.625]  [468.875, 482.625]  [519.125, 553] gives -0.131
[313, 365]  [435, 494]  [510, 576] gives 0.063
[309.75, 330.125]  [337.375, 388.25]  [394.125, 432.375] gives 0.039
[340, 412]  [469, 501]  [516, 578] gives -0.069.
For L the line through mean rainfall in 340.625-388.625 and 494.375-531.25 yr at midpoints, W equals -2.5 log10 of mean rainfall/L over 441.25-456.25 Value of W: 0.30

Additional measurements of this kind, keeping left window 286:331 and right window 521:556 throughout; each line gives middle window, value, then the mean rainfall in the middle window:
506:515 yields -0.08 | 6.66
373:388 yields -0.04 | 5.88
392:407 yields -0.06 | 6.08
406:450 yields 0.10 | 5.32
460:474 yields -0.10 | 6.61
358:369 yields -0.07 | 5.97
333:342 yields -0.09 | 5.99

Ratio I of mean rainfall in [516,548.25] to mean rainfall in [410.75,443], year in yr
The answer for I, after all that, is 1.2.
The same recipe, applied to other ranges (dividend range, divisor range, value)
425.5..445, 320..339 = 0.76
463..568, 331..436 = 1.07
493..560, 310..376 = 1.07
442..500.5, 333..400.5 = 1.02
